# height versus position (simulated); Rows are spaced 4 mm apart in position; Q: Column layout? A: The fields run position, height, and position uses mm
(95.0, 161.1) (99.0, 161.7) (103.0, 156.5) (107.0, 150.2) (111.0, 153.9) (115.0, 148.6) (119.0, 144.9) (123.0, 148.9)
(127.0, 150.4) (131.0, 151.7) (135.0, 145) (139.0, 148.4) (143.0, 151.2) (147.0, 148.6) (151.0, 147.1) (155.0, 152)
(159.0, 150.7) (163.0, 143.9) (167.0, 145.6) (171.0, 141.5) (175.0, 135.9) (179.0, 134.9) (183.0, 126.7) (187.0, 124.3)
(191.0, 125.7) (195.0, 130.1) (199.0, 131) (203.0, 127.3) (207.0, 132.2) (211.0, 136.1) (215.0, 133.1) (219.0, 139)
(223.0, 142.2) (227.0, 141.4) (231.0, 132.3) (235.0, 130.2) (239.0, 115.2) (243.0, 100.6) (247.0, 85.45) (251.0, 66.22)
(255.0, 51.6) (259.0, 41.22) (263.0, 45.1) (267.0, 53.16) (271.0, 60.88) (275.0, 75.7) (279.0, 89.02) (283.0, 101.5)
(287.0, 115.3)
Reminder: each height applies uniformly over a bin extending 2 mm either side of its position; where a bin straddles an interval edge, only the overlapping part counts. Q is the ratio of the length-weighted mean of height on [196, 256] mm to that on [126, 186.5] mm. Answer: 0.82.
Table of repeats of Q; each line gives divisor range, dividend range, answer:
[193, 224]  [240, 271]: 0.49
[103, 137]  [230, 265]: 0.56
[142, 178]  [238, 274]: 0.46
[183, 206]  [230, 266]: 0.65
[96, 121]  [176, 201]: 0.84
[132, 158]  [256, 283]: 0.43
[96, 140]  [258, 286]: 0.46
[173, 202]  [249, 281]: 0.47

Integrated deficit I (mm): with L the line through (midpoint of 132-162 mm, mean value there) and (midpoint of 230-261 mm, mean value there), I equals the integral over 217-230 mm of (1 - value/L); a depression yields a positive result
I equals -4.8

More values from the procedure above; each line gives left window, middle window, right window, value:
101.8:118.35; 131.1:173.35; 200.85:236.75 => -0.71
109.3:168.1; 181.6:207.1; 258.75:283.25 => -3.20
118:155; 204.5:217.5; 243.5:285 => -4.10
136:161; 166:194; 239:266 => -1.81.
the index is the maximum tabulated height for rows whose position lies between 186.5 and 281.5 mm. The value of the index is 142.2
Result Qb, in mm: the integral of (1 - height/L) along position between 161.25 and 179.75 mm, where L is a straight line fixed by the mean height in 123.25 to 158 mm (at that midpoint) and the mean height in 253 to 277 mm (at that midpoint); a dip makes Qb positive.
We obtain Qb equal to -2.1 mm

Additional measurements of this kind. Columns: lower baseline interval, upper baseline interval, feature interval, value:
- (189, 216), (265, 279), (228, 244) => -3.5 mm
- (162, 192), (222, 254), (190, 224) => -2.7 mm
